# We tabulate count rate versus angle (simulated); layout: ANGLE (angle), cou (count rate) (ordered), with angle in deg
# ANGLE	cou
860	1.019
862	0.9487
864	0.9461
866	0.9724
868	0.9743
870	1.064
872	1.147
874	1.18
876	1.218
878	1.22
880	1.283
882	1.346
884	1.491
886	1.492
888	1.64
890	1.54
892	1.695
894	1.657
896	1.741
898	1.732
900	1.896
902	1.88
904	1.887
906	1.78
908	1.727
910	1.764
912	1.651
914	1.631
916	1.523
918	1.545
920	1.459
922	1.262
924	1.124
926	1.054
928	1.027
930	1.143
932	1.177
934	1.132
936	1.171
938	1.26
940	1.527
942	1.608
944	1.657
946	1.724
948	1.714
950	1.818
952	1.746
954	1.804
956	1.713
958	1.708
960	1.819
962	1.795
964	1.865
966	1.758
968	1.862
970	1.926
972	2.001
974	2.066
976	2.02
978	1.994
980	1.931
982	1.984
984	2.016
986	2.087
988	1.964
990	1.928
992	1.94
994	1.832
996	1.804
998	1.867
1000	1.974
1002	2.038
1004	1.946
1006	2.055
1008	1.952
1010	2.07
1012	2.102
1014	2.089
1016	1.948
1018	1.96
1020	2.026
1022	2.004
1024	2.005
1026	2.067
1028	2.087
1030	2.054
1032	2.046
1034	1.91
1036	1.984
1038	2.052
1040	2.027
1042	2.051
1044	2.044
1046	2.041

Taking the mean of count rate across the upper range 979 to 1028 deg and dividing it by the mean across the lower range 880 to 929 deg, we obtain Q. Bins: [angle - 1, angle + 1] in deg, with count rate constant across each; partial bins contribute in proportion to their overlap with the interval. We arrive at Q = 1.27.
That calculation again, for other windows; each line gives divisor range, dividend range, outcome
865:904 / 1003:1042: 1.40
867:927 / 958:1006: 1.30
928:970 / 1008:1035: 1.27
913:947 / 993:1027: 1.47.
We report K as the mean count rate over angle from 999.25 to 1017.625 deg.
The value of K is 2.02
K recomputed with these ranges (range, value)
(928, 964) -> 1.55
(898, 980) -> 1.64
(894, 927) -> 1.61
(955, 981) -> 1.88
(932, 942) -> 1.3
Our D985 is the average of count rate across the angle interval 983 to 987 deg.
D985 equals 2.05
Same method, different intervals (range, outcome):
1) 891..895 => 1.68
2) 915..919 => 1.53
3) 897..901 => 1.81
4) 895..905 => 1.83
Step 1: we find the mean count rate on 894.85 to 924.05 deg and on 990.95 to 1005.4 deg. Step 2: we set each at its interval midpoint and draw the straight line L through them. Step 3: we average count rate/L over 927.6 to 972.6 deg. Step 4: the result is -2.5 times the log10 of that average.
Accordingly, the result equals 0.110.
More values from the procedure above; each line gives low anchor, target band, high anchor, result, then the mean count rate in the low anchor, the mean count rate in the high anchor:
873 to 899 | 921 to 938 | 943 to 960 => 0.400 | 1.48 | 1.74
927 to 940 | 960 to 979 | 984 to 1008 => -0.179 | 1.18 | 1.95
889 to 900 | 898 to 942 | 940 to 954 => 0.158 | 1.69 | 1.7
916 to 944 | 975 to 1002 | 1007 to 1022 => -0.093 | 1.29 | 2.02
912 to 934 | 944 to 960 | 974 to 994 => -0.078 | 1.3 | 1.98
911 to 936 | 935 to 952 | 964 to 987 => -0.005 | 1.31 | 1.96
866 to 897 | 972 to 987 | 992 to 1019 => -0.095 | 1.37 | 1.97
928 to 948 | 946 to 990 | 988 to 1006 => -0.140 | 1.38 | 1.93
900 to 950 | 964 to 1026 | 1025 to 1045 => -0.079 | 1.49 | 2.03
